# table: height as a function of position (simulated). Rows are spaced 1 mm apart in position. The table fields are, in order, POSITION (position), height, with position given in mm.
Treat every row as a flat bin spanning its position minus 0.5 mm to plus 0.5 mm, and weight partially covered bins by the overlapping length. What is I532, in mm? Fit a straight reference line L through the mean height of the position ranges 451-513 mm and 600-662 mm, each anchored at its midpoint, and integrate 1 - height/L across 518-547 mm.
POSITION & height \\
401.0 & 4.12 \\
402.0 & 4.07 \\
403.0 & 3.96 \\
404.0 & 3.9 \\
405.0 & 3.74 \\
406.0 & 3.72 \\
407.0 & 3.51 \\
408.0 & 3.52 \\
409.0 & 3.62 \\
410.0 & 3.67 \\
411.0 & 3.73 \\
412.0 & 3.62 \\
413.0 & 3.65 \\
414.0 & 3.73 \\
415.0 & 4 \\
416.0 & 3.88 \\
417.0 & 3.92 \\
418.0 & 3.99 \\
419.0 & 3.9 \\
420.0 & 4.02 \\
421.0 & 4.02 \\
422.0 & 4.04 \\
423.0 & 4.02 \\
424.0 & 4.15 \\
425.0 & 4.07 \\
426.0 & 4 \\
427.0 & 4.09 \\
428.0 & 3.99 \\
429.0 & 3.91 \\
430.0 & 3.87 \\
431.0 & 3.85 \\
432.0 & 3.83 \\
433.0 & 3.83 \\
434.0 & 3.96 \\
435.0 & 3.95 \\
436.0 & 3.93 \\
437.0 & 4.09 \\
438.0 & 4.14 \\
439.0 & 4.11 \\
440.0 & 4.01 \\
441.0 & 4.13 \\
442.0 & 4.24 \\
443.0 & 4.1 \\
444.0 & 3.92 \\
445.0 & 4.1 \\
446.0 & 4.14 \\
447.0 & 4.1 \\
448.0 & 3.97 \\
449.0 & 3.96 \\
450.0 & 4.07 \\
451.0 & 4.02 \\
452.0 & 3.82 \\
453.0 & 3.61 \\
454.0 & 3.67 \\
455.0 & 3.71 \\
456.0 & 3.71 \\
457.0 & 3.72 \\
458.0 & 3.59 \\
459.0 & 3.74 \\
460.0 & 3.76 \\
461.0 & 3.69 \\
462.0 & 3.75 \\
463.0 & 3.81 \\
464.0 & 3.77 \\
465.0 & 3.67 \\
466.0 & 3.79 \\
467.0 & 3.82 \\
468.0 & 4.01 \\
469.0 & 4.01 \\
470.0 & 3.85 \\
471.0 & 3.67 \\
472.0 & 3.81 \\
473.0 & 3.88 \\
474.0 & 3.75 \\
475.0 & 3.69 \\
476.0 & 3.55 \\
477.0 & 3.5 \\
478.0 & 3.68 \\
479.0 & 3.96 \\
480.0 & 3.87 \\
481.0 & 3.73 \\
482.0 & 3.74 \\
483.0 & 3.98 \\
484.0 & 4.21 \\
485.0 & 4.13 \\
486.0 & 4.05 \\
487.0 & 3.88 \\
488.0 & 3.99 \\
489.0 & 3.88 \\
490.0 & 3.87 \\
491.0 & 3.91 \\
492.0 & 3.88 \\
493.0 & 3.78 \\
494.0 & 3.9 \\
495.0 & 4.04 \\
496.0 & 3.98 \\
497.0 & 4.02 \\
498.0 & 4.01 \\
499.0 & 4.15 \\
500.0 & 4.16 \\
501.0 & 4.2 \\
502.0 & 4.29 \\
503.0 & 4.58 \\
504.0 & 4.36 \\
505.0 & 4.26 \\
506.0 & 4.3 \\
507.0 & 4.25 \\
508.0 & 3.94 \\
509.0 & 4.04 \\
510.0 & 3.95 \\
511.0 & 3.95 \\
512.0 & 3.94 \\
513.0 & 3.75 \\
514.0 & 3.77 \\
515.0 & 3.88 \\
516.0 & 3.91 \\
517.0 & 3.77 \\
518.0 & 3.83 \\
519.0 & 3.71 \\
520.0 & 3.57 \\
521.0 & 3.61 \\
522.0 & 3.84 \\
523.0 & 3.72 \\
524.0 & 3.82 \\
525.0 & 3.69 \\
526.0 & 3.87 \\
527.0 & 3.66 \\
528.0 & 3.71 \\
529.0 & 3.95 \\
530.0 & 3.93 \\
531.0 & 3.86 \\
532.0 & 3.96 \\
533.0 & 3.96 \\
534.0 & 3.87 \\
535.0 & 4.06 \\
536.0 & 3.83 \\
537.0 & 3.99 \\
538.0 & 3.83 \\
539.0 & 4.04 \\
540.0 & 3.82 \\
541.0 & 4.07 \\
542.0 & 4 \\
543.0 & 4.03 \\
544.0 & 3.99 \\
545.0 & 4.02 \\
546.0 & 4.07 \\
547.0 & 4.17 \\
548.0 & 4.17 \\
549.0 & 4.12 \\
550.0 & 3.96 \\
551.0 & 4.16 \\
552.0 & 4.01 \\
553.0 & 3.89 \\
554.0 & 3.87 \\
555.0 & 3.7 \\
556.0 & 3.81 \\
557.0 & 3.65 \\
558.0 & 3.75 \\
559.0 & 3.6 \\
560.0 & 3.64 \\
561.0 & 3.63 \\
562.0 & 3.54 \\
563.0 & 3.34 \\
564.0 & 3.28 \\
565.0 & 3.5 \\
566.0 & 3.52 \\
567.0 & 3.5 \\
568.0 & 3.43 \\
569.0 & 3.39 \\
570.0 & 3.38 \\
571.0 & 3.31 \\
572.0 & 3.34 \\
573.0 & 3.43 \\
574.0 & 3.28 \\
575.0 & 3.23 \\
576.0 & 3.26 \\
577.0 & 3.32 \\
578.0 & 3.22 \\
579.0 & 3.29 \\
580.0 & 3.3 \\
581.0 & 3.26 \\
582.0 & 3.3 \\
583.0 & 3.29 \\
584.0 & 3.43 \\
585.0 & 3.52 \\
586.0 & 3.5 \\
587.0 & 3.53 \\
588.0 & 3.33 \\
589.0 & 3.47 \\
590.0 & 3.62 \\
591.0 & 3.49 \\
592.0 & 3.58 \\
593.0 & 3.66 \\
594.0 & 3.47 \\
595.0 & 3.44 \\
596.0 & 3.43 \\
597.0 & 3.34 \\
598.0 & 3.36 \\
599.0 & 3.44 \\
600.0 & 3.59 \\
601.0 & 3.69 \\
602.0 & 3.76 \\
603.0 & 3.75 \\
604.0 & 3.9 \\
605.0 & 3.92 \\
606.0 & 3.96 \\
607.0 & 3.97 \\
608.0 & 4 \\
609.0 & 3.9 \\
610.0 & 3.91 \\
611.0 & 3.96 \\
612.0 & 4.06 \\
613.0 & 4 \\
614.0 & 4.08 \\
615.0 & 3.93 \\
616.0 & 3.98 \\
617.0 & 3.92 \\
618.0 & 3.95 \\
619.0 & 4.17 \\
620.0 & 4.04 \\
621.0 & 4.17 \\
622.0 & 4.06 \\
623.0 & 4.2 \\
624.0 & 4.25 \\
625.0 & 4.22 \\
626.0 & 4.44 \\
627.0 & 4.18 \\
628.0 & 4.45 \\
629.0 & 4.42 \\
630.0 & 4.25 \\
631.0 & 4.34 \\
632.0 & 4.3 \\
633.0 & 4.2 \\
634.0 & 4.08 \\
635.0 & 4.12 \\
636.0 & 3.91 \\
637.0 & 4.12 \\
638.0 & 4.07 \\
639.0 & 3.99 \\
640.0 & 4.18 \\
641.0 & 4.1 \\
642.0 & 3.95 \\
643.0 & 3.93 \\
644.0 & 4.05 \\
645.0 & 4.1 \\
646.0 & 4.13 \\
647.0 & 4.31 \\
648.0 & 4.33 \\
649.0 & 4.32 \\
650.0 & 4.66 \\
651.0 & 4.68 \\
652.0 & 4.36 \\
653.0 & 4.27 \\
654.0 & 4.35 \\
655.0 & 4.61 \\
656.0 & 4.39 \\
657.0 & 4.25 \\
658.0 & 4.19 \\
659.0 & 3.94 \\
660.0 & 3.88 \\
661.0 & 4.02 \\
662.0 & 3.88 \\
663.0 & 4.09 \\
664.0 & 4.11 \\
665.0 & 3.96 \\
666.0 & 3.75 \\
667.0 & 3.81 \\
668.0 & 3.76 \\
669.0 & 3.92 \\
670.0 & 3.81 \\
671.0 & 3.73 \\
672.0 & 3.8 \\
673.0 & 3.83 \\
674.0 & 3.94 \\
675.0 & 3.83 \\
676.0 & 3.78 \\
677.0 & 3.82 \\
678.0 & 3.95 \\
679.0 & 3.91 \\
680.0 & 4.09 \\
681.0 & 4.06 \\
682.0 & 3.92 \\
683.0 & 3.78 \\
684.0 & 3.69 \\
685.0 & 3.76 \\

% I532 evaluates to 0.7 mm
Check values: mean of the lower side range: 3.9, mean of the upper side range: 4.12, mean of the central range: 3.88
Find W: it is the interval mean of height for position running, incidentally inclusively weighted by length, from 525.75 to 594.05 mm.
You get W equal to 3.67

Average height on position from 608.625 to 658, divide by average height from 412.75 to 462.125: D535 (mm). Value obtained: 1.1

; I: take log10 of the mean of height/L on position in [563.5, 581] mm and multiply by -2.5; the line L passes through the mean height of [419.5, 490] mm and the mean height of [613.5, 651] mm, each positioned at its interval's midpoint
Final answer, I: 0.21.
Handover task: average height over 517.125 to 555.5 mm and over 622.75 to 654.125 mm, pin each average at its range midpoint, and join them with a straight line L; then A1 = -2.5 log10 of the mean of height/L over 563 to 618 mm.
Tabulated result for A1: 0.144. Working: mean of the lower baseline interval 3.9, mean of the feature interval 3.57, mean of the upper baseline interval 4.23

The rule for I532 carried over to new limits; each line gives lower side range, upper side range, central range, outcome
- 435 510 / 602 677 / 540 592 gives 5.3 mm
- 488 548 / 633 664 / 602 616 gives 0.6 mm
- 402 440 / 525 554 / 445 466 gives 0.5 mm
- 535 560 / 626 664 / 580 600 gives 3.0 mm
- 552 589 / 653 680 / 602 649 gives -4.1 mm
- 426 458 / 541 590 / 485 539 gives -2.8 mm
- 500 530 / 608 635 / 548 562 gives 0.6 mm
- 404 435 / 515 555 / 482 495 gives -0.2 mm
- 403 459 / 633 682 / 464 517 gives 0.0 mm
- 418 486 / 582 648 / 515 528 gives 0.5 mm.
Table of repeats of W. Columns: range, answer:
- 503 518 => 4.02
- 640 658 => 4.28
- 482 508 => 4.07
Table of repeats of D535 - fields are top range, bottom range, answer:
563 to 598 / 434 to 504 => 0.87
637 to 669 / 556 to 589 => 1.21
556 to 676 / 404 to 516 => 0.98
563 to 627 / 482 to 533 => 0.93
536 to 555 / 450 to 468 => 1.06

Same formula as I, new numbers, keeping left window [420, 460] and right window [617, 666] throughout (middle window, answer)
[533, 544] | 0.03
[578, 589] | 0.22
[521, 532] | 0.07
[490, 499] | 0.02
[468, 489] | 0.04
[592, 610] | 0.12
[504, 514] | 0.00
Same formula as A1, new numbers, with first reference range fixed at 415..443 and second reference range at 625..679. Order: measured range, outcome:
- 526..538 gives 0.045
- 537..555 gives 0.014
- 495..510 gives -0.036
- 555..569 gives 0.146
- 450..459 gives 0.073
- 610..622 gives 0.018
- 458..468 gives 0.071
